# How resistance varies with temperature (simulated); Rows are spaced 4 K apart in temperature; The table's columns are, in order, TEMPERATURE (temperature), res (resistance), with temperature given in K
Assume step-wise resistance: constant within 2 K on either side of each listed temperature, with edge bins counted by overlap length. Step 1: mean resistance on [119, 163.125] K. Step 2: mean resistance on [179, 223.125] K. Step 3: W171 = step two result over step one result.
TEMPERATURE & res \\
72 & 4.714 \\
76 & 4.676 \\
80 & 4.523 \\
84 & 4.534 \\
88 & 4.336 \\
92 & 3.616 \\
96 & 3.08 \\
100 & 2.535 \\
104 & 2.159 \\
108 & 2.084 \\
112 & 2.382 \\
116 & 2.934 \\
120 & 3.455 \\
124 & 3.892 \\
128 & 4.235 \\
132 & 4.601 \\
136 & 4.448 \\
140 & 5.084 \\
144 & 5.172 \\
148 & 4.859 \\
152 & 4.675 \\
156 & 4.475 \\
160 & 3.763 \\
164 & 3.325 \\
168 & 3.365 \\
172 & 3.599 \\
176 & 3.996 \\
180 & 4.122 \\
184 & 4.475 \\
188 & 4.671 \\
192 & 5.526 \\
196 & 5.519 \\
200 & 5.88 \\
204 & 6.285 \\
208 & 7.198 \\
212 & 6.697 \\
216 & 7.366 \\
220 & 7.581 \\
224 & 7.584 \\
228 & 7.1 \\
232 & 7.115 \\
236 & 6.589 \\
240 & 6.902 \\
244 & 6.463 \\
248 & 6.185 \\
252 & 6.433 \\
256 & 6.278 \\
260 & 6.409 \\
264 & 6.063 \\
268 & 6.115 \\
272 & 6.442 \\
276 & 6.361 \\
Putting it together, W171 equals 1.36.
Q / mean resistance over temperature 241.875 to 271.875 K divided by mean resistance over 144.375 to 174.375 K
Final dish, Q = 1.5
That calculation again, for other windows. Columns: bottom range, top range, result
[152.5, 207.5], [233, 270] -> 1.39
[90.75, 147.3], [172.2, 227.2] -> 1.64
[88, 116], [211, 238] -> 2.57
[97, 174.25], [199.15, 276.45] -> 1.79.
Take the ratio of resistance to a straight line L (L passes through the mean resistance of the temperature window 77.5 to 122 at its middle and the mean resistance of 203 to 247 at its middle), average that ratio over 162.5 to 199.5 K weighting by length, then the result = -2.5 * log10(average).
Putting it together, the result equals 0.29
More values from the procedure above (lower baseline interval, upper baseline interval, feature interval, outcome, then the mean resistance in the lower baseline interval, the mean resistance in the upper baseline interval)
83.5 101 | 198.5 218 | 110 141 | 0.180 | 3.6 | 6.71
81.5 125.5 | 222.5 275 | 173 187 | 0.187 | 3.19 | 6.58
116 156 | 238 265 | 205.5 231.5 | -0.233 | 4.41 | 6.4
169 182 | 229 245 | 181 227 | -0.182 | 3.86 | 6.81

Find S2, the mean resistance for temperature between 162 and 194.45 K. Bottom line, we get 4.15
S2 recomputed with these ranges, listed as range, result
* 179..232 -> 6.23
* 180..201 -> 5.08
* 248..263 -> 6.33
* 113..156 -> 4.3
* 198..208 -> 6.31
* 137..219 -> 5.03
